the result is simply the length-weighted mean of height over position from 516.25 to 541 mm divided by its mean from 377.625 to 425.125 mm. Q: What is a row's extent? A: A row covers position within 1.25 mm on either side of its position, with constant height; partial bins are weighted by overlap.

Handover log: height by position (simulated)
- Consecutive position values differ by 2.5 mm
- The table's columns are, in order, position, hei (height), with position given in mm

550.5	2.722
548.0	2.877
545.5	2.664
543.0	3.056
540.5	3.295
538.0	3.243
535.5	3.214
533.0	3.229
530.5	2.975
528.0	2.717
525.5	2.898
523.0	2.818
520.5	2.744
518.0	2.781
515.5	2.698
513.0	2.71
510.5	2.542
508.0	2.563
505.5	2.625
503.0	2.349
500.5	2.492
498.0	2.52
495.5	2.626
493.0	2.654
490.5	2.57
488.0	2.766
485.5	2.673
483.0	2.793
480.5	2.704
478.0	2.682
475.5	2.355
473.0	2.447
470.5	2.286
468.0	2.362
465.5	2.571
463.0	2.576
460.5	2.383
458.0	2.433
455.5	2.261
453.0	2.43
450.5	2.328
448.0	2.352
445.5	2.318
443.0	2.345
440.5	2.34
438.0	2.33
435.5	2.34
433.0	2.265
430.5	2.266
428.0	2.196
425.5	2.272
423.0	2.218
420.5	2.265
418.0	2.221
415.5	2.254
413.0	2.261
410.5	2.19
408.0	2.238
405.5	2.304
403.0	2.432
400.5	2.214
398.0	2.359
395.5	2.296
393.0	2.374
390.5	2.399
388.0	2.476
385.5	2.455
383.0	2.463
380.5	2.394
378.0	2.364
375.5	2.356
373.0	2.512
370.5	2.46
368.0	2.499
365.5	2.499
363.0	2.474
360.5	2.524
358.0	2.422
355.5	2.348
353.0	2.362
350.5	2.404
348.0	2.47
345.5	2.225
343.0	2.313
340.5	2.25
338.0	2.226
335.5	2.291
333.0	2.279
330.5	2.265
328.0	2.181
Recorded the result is 1.3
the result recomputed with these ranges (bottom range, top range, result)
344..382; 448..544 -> 1.10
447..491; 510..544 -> 1.17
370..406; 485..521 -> 1.09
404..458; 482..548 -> 1.21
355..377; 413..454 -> 0.93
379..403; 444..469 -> 1.01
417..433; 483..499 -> 1.18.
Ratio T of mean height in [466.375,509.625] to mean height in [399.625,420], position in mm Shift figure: 1.13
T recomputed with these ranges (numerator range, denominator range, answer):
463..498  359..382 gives 1.05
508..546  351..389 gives 1.19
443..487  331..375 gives 1.03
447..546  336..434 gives 1.13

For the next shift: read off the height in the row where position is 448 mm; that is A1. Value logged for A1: 2.352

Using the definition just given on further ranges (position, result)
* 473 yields 2.447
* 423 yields 2.218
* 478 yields 2.682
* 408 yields 2.238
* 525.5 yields 2.898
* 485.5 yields 2.673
